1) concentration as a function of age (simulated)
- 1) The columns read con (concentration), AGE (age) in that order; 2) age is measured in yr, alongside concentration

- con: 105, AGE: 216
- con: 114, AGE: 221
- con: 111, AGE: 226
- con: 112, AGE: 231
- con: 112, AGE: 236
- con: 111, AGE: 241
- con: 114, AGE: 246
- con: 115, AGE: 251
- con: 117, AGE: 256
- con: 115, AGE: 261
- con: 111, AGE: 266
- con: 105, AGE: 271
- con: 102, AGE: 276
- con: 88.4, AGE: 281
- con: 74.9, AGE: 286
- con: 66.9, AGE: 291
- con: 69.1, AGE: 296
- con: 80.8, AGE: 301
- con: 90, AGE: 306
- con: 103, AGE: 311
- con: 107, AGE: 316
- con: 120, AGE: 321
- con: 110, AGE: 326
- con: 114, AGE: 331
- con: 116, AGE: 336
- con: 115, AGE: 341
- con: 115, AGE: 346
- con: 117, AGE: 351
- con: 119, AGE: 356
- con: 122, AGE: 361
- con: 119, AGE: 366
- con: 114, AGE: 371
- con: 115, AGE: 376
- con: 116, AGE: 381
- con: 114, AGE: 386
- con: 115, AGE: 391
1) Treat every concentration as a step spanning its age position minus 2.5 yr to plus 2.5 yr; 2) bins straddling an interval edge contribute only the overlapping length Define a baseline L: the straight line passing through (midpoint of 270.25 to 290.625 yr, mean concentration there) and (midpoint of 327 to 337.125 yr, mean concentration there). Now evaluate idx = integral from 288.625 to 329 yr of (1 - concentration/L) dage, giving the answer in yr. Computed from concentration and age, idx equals 3.8 yr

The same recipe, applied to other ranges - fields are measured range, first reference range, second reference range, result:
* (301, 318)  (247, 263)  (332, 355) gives 2.8 yr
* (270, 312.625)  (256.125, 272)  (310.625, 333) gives 9.9 yr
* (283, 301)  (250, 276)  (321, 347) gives 6.5 yr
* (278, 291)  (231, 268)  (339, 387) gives 4.0 yr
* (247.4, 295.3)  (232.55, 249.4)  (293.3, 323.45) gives 2.9 yr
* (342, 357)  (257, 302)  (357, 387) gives -0.8 yr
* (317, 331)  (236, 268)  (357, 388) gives 0.2 yr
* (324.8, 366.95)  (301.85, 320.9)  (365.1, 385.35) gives -3.0 yr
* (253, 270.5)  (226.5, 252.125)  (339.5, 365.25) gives 0.0 yr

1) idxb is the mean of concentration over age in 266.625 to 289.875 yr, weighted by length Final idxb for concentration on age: 92.5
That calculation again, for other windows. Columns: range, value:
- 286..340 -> 97.1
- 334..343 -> 116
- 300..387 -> 112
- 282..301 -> 73.1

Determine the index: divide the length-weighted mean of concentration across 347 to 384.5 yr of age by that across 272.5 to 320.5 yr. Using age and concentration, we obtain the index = 1.3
